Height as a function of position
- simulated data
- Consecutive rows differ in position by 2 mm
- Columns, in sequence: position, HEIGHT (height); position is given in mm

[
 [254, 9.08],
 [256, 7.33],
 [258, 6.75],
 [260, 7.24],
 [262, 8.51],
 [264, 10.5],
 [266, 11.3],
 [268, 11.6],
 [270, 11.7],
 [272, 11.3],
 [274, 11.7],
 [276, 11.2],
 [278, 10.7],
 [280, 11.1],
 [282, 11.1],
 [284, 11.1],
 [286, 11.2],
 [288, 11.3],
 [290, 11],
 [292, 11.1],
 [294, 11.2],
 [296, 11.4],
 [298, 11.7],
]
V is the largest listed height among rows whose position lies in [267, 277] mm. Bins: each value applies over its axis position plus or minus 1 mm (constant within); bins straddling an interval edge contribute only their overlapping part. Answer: 11.7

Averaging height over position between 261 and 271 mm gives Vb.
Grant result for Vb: 10.7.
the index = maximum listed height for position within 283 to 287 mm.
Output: 11.2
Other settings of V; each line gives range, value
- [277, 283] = 11.1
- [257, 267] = 11.3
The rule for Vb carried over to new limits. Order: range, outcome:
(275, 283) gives 11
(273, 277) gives 11.4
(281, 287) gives 11.1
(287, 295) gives 11.1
